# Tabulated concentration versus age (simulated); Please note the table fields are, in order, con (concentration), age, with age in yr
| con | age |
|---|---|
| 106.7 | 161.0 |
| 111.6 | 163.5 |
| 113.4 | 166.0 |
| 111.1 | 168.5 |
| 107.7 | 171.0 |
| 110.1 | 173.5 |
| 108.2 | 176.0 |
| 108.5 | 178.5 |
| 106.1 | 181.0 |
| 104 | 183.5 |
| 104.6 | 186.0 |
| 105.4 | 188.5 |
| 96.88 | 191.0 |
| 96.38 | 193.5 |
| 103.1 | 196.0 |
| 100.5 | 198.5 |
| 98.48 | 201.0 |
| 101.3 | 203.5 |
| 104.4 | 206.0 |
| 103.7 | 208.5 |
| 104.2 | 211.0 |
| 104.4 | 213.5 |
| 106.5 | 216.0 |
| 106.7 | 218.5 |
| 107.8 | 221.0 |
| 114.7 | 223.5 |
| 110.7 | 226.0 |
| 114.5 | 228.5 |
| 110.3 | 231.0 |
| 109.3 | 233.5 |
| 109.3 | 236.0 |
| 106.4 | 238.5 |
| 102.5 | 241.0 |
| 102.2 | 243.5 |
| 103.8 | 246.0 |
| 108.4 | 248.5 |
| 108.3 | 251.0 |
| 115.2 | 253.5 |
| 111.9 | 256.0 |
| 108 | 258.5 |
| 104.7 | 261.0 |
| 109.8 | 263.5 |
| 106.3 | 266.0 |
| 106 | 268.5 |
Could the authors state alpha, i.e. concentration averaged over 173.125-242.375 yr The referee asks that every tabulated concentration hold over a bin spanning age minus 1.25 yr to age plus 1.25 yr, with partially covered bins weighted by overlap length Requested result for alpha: 106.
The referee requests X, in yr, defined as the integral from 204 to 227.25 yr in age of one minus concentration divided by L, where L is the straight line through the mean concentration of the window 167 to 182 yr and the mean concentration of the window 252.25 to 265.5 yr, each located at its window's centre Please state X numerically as 0.5 yr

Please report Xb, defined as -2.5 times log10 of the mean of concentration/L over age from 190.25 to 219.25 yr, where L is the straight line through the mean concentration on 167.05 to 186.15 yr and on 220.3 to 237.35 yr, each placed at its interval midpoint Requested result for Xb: 0.07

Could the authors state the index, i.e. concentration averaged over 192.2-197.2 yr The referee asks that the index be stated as 99.7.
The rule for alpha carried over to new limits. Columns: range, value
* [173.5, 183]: 108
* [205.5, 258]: 108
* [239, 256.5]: 107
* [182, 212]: 102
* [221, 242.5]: 110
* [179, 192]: 104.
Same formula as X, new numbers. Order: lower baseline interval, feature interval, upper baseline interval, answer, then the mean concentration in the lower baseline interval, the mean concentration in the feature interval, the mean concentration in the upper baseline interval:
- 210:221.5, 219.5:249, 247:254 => -0.1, 106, 108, 110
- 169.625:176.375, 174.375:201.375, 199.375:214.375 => 0.7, 109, 103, 103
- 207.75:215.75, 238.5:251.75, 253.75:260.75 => 0.4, 104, 105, 110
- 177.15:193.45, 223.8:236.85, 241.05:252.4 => -0.8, 104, 111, 105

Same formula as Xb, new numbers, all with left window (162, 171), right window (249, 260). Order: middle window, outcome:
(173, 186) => 0.04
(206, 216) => 0.07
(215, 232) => 0.01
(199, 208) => 0.10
